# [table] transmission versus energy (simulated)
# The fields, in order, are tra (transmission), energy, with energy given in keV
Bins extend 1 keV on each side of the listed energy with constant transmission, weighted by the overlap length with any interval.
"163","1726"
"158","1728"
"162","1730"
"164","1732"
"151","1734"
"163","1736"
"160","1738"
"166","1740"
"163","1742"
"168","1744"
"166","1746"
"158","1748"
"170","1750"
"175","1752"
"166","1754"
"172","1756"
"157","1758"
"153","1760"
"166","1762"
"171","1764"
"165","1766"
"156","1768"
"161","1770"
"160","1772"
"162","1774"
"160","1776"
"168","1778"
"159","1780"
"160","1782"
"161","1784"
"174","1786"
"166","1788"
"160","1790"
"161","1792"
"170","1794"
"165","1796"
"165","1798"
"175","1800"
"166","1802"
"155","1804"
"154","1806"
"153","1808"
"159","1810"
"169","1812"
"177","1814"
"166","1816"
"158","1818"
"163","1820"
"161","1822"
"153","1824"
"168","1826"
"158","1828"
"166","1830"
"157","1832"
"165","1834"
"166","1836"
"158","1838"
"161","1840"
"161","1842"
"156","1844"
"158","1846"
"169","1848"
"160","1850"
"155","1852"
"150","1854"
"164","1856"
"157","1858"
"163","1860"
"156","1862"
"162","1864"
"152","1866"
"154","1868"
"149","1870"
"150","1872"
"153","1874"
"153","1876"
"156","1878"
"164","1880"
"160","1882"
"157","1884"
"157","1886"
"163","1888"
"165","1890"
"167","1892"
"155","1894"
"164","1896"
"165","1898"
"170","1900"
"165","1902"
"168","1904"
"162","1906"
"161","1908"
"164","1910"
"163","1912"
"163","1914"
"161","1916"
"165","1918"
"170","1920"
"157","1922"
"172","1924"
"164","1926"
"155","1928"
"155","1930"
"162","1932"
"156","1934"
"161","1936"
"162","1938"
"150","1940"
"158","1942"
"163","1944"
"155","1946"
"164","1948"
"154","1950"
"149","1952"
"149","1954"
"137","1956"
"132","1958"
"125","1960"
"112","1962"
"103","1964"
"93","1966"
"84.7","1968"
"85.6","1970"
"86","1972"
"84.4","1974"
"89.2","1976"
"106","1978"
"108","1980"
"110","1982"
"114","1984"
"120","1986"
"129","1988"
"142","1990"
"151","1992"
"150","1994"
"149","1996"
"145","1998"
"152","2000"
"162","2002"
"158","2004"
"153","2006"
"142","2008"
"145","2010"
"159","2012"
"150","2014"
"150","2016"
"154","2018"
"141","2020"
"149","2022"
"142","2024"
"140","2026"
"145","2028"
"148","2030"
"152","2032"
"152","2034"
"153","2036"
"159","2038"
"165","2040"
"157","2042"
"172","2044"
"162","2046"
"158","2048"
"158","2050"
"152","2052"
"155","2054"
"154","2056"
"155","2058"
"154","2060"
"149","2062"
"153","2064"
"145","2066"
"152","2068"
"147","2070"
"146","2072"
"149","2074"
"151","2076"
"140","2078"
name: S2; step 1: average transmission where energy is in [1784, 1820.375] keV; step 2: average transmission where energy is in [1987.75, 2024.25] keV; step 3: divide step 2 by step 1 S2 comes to 0.91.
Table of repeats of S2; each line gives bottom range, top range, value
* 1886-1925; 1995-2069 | 0.93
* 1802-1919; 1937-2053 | 0.87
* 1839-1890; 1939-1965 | 0.90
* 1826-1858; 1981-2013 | 0.89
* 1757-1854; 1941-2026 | 0.82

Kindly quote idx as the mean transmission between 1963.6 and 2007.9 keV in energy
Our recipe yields 122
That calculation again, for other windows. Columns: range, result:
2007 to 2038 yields 148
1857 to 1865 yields 160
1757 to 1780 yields 162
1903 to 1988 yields 139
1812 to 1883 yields 160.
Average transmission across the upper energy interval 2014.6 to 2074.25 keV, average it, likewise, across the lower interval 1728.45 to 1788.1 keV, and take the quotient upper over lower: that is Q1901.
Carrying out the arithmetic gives 0.93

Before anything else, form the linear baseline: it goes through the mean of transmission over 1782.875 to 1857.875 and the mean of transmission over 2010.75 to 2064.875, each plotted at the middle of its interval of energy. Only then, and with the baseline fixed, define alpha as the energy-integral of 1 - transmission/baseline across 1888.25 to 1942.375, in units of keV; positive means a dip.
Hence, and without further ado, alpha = -1.4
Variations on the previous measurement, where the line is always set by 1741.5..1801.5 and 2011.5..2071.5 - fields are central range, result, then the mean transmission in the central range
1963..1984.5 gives 8.2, 96.3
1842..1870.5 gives 0.5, 158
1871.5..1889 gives 0.3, 157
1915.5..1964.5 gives 1.6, 152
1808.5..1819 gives -0.2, 165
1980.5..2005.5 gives 2.4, 140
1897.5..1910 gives -0.5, 165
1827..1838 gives 0.0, 162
